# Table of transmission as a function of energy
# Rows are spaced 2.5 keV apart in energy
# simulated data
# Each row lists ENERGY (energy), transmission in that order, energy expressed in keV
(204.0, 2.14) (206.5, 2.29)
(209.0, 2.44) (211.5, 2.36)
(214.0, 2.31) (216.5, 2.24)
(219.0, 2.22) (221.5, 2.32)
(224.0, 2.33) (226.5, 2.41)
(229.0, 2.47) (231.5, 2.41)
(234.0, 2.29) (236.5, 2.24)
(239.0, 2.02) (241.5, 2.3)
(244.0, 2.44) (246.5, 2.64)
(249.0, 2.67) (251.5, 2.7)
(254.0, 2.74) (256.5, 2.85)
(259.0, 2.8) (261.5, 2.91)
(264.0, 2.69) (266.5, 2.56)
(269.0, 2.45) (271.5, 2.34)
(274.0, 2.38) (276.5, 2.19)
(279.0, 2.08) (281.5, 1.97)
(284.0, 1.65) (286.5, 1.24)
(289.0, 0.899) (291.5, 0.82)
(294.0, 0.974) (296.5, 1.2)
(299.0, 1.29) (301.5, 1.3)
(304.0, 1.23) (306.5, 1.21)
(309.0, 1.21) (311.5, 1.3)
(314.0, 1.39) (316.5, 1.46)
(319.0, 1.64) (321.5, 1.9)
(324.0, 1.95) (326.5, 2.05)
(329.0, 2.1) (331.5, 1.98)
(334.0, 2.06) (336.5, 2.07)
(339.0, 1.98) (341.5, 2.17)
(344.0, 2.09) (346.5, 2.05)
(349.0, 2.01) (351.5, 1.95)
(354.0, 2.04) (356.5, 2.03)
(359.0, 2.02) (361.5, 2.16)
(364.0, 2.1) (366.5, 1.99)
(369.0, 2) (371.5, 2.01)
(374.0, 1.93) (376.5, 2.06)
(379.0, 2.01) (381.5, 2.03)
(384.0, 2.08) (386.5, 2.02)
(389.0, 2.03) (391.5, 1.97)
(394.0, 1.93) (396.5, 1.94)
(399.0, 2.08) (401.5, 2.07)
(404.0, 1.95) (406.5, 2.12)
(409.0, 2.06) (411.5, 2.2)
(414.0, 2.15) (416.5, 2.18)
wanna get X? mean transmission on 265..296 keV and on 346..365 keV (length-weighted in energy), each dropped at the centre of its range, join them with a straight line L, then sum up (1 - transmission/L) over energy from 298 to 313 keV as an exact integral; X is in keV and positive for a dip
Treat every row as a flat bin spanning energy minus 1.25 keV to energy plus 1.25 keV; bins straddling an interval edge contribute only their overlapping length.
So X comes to 4.9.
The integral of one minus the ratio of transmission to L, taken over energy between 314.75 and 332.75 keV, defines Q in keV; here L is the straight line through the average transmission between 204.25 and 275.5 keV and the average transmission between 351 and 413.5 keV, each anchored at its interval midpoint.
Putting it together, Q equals 2.8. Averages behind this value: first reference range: 2.45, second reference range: 2.03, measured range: 1.86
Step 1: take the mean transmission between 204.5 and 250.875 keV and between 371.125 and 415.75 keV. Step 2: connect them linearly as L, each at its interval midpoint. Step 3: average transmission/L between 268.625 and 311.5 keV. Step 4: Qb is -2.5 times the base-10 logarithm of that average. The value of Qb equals 0.42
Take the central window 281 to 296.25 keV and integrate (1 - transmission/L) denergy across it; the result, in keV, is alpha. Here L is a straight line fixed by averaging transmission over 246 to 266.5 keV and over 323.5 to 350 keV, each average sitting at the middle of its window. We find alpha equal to 7.7 keV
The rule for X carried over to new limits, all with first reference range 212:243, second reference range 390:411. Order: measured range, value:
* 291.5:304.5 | 6.1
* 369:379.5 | 0.3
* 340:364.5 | 0.5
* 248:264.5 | -3.8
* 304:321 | 6.1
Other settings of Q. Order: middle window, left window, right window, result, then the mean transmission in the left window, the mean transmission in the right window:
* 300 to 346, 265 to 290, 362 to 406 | 6.3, 1.99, 2.02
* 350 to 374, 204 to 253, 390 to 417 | 1.2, 2.37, 2.06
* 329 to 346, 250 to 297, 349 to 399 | -0.1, 2.09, 2.02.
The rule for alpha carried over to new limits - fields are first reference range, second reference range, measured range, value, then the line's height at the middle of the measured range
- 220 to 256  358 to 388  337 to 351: 0.43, 2.12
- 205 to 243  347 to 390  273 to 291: 3.89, 2.2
